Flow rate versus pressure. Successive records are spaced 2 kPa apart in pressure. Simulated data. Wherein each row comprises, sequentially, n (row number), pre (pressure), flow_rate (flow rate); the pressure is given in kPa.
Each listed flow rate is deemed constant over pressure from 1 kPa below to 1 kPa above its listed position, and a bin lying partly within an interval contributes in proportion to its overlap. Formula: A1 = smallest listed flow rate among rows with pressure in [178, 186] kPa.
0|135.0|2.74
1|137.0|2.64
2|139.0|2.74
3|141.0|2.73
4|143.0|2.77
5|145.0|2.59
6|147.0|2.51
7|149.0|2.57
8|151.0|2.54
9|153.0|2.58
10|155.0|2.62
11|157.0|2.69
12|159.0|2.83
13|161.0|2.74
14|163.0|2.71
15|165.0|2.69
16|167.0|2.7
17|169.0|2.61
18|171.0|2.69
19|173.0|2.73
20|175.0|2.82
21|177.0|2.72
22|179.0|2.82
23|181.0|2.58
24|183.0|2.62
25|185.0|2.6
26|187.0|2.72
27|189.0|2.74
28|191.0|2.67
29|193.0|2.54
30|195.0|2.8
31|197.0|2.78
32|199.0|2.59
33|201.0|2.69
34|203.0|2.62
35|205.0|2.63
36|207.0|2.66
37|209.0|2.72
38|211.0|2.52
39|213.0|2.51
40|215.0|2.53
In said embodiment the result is 2.58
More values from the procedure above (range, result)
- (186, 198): 2.54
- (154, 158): 2.62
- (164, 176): 2.61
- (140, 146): 2.59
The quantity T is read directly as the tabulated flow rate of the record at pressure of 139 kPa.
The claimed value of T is 2.74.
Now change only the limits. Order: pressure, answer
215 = 2.53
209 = 2.72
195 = 2.8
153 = 2.58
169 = 2.61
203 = 2.62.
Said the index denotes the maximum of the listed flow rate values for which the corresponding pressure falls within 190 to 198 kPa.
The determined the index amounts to 2.8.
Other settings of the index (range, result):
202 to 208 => 2.66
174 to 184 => 2.82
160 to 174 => 2.74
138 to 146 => 2.77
